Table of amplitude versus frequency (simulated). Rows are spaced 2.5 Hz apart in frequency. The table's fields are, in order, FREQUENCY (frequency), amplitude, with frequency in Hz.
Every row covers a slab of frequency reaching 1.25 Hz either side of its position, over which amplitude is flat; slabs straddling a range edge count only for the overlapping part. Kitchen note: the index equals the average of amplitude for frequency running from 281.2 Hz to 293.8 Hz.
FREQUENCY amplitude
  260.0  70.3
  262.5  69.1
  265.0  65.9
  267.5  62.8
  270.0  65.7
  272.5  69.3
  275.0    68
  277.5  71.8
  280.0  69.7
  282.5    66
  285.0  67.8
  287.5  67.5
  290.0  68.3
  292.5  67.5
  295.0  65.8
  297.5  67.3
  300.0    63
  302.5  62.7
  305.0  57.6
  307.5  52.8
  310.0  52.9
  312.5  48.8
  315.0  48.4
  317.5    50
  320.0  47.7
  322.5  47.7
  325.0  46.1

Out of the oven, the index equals 67.4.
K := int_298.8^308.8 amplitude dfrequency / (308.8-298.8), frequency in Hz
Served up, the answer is 59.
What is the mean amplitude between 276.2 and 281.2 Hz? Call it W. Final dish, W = 70.7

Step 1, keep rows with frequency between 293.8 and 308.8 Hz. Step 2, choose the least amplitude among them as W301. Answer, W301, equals 52.8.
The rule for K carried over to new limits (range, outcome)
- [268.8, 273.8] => 67.5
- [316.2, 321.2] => 48.9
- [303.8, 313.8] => 53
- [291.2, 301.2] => 65.9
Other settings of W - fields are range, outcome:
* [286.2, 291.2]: 67.9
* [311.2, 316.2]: 48.6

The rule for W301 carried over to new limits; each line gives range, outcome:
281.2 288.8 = 66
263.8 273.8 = 62.8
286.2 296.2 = 65.8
